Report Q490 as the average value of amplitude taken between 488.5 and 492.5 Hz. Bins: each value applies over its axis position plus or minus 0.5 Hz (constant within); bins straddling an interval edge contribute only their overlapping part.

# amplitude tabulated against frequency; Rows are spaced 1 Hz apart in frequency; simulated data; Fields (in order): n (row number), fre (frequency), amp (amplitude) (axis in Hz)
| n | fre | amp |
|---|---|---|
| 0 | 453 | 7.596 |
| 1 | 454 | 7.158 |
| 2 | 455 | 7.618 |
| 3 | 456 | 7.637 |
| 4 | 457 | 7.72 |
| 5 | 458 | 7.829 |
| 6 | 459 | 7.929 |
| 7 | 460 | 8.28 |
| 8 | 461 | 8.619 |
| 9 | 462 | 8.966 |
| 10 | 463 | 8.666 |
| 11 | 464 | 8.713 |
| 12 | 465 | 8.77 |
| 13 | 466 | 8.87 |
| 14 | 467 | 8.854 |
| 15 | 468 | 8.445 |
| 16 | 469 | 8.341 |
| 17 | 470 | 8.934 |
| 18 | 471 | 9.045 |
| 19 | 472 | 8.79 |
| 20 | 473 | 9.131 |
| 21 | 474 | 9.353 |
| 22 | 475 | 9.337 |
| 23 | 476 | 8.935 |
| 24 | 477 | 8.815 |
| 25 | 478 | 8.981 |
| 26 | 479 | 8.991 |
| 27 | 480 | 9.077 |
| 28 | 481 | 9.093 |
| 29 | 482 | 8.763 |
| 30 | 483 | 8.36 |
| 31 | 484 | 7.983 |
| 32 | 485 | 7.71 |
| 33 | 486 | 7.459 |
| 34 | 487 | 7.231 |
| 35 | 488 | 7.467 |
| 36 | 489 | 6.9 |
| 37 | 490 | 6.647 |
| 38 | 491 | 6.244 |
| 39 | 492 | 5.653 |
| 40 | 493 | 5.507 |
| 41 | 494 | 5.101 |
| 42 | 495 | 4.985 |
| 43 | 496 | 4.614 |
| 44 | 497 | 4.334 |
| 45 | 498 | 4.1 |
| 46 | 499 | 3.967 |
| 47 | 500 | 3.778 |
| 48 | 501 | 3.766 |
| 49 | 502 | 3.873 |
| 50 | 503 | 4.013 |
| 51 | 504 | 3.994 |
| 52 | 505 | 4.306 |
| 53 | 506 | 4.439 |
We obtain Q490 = 6.36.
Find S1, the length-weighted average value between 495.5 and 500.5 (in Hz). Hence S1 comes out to 4.16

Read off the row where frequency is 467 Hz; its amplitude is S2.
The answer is 8.854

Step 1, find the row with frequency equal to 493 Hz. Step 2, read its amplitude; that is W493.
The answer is 5.507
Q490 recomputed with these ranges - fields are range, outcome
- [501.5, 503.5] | 3.94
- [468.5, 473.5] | 8.85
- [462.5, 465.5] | 8.72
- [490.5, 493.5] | 5.8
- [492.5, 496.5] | 5.05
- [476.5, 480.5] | 8.97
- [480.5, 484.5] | 8.55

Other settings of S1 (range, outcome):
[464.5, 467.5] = 8.83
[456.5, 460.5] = 7.94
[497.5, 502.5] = 3.9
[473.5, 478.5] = 9.08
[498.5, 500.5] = 3.87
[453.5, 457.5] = 7.53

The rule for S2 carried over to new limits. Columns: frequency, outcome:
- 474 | 9.353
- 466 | 8.87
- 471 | 9.045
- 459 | 7.929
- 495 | 4.985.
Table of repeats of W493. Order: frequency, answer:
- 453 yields 7.596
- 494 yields 5.101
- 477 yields 8.815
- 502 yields 3.873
